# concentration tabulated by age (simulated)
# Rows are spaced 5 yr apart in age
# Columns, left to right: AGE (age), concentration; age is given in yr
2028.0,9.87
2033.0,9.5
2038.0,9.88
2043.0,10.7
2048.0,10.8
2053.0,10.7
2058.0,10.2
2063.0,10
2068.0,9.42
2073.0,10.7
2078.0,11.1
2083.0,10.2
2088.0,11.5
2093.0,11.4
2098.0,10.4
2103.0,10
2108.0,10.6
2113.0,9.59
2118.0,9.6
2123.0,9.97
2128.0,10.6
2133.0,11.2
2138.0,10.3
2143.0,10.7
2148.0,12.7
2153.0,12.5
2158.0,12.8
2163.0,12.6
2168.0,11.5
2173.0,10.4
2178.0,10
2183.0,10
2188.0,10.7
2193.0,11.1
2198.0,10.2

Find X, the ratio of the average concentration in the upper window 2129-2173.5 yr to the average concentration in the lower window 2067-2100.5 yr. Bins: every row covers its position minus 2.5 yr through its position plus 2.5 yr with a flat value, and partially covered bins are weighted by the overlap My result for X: 1.09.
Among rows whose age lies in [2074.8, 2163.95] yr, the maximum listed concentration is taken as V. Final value 12.8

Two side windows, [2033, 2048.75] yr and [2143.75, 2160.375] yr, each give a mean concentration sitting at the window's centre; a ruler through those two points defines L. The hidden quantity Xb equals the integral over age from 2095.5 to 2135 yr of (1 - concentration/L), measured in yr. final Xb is 5.05 yr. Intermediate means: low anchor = 10.3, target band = 10.2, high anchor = 12.5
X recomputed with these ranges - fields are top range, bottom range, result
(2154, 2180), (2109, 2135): 1.13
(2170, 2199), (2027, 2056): 1.02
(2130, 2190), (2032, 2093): 1.08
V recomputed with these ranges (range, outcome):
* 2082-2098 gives 11.5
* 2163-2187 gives 12.6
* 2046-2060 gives 10.8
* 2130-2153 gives 12.7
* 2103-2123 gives 10.6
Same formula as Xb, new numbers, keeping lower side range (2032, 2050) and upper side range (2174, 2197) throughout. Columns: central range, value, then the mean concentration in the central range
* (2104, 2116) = 0.33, 10.1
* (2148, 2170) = -4.25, 12.4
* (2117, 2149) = -0.97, 10.7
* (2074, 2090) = -0.90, 10.9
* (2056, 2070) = 0.56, 9.88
